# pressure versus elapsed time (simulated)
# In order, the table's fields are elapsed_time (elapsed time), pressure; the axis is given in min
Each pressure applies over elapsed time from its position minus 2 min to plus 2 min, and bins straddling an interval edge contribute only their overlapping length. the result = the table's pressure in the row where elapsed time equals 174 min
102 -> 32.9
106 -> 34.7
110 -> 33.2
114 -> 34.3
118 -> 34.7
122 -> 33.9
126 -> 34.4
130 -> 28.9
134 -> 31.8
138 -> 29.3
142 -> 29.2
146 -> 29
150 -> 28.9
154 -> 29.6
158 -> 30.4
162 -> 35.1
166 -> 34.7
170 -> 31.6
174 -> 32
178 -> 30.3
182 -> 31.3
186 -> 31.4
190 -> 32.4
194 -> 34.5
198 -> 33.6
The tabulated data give 32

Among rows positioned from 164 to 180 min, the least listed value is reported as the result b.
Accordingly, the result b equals 30.3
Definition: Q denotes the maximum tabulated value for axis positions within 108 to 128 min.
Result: 34.7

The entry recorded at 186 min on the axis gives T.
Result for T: 31.4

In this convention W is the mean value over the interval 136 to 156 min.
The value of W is 29.2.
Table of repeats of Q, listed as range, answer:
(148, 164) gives 35.1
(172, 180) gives 32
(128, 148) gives 31.8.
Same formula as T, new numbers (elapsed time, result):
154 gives 29.6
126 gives 34.4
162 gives 35.1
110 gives 33.2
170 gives 31.6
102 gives 32.9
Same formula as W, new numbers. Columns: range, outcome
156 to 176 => 32.8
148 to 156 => 29.2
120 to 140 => 31.7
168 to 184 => 31.3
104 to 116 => 34.1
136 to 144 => 29.2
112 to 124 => 34.3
